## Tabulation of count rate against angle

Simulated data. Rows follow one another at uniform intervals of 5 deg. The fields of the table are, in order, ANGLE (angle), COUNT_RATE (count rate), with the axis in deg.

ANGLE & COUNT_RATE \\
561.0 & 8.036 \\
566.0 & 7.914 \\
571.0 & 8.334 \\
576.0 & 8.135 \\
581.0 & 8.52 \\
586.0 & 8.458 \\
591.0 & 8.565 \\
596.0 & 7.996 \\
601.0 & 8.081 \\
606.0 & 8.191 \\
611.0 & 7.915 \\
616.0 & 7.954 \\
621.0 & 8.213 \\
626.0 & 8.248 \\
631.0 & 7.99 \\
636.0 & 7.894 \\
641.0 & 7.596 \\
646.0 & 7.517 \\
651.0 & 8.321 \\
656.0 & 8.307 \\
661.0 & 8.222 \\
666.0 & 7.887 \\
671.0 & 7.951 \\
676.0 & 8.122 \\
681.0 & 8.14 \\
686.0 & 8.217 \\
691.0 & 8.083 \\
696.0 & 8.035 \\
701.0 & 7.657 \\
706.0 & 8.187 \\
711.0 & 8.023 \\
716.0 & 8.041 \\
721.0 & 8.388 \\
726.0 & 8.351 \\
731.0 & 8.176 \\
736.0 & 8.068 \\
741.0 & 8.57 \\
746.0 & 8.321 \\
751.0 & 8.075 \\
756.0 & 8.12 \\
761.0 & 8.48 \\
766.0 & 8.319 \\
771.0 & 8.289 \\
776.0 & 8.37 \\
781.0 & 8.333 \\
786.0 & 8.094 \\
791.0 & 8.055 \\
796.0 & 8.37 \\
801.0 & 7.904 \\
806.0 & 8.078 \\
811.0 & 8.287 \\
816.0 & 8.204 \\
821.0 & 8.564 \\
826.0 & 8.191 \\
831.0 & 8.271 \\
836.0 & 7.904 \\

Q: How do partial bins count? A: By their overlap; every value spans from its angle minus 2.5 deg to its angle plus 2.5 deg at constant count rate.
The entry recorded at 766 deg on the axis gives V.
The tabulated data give 8.319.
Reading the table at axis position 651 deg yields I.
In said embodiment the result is 8.321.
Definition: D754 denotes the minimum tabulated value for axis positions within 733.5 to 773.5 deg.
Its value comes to 8.068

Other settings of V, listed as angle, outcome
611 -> 7.915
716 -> 8.041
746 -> 8.321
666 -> 7.887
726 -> 8.351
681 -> 8.14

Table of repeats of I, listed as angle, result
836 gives 7.904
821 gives 8.564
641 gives 7.596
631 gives 7.99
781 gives 8.333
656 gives 8.307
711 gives 8.023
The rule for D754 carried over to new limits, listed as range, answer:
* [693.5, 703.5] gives 7.657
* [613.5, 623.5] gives 7.954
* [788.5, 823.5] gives 7.904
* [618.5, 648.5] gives 7.517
